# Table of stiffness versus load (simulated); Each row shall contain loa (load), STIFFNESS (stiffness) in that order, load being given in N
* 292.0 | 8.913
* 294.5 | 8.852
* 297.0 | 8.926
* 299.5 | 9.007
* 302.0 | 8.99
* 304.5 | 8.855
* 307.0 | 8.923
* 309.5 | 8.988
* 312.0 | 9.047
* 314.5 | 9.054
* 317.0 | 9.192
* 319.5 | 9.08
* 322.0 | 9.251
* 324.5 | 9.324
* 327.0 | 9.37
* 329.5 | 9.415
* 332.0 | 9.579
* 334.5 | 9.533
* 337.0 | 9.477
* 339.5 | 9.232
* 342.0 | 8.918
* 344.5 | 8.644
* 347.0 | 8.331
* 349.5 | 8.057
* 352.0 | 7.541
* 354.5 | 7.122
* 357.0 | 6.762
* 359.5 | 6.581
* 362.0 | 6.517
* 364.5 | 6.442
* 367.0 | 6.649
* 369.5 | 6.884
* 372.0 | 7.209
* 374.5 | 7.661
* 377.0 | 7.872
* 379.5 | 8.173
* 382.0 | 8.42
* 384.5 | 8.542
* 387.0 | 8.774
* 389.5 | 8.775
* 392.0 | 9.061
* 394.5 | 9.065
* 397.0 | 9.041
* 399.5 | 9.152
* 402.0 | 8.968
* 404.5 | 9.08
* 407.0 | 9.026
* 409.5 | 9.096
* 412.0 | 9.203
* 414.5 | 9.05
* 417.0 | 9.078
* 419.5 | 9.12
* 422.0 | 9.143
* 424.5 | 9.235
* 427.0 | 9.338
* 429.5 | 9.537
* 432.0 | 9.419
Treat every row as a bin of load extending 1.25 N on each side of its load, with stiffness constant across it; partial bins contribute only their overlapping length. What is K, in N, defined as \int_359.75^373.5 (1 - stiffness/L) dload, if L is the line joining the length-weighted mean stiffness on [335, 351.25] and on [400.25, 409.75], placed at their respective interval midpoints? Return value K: 3.3 N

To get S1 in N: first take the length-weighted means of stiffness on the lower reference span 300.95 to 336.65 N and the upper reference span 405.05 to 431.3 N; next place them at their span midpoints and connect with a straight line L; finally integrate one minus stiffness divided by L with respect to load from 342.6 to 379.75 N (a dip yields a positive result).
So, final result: 7.4 N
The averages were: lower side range 9.19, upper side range 9.18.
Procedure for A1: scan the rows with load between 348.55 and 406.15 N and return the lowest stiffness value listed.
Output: 6.442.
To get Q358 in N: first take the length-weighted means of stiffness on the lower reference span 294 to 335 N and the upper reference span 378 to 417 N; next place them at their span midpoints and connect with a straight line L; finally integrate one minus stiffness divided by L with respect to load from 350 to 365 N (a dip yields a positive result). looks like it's 3.5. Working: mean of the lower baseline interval 9.14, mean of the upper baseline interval 8.89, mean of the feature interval 6.91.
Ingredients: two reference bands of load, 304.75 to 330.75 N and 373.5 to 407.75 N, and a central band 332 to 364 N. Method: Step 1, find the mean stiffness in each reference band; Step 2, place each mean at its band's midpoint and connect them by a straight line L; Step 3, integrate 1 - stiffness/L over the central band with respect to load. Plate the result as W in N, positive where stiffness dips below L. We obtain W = 3.2 N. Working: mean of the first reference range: 9.15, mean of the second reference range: 8.69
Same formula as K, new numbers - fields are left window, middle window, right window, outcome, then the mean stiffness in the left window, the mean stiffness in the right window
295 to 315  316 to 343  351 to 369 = -4.48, 8.97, 6.8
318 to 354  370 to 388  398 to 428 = 2.01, 8.94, 9.12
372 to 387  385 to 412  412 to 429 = -1.24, 8.11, 9.18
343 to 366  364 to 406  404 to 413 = 0.49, 7.34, 9.1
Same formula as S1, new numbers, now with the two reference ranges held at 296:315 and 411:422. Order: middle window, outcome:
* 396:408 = 0.1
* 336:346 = 0.0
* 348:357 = 1.5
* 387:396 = 0.1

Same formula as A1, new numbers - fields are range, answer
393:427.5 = 8.968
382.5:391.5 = 8.542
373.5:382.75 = 7.661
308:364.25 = 6.517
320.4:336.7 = 9.251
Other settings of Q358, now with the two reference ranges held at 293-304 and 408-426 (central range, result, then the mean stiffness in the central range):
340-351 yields 0.6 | 8.52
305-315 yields 0.0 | 8.99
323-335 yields -0.6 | 9.43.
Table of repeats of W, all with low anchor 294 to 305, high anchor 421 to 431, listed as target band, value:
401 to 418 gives 0.4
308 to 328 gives -0.4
